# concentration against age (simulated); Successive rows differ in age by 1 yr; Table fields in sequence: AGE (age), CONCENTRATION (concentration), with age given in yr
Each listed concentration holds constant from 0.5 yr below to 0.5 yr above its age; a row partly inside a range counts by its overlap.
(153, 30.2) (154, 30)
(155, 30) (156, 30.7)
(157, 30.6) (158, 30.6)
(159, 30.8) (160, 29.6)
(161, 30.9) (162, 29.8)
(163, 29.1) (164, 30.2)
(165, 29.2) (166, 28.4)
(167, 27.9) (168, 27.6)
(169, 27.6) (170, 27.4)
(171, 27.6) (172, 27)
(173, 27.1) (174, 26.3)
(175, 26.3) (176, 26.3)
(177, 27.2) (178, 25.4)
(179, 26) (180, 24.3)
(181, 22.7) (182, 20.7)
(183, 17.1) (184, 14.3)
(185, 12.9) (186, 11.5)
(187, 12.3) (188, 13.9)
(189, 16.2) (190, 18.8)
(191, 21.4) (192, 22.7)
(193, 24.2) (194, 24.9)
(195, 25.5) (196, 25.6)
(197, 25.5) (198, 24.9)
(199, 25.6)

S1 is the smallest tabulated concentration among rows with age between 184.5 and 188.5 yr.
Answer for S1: 11.5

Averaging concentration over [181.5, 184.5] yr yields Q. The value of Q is 17.4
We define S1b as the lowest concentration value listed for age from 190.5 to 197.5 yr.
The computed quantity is 21.4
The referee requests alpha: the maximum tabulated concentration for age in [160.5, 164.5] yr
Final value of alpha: 30.9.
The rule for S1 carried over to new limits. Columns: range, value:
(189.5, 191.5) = 18.8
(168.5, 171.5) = 27.4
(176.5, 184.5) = 14.3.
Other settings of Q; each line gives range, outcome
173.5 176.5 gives 26.3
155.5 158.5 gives 30.6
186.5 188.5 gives 13.1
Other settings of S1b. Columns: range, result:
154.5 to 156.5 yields 30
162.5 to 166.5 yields 28.4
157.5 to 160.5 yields 29.6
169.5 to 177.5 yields 26.3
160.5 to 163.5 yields 29.1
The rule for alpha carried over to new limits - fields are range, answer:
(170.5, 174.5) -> 27.6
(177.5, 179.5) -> 26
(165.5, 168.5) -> 28.4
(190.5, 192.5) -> 22.7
